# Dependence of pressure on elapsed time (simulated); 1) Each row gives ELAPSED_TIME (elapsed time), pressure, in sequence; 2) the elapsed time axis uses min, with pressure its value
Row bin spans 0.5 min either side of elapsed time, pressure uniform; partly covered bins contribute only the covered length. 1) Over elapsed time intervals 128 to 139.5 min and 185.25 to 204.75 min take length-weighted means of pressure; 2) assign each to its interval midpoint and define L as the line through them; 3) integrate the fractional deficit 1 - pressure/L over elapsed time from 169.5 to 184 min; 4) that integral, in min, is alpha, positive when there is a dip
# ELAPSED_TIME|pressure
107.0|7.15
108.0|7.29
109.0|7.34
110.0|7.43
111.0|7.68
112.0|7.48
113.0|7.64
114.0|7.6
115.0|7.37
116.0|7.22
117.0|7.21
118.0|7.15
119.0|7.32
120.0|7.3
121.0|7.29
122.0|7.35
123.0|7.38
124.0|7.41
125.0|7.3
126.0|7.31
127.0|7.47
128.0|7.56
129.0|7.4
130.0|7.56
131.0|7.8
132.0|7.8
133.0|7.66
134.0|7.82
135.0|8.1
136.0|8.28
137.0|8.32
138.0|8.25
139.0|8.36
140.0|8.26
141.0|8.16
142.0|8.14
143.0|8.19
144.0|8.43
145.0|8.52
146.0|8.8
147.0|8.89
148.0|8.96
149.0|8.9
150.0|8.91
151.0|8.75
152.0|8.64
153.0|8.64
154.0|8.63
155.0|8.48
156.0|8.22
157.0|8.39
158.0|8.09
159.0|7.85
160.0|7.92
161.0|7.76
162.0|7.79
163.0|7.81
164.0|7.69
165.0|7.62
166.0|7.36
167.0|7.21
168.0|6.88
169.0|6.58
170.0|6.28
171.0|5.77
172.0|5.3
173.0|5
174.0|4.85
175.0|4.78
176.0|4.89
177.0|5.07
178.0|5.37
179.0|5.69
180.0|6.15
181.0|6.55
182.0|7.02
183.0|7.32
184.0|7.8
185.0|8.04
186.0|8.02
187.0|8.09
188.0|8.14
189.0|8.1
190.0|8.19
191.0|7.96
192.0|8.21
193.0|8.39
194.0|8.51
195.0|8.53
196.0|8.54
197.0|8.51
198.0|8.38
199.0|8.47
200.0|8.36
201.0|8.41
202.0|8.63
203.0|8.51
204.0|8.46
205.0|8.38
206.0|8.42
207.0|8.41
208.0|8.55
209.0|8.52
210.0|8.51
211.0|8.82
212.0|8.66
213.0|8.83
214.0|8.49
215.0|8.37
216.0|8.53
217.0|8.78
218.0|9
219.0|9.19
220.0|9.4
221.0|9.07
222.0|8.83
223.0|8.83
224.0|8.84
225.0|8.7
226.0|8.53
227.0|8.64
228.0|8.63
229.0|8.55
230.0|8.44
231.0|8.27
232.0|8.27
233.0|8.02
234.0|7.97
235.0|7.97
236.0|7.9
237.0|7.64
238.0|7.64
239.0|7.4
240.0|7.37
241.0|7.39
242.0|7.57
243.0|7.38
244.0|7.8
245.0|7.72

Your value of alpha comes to 4.28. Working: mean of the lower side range 7.92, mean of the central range 5.79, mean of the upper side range 8.33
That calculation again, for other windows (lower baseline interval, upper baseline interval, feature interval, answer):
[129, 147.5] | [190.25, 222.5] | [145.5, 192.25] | 5.4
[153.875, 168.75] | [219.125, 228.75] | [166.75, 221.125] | 4.5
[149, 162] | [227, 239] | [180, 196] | 0.7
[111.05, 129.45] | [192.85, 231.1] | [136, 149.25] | -1.3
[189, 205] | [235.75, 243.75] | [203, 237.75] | -2.7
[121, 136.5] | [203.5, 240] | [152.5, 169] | 0.1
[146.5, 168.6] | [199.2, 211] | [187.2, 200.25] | 0.1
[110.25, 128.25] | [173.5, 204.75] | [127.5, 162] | -3.8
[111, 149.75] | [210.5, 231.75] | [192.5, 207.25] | 0.1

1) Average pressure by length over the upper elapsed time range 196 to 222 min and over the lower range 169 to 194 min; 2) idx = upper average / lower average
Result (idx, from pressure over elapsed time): 1.3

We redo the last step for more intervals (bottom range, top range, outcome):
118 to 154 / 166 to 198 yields 0.87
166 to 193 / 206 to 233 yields 1.29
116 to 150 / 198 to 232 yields 1.09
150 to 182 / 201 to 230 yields 1.24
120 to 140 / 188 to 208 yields 1.09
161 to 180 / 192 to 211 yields 1.35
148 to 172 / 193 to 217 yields 1.09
